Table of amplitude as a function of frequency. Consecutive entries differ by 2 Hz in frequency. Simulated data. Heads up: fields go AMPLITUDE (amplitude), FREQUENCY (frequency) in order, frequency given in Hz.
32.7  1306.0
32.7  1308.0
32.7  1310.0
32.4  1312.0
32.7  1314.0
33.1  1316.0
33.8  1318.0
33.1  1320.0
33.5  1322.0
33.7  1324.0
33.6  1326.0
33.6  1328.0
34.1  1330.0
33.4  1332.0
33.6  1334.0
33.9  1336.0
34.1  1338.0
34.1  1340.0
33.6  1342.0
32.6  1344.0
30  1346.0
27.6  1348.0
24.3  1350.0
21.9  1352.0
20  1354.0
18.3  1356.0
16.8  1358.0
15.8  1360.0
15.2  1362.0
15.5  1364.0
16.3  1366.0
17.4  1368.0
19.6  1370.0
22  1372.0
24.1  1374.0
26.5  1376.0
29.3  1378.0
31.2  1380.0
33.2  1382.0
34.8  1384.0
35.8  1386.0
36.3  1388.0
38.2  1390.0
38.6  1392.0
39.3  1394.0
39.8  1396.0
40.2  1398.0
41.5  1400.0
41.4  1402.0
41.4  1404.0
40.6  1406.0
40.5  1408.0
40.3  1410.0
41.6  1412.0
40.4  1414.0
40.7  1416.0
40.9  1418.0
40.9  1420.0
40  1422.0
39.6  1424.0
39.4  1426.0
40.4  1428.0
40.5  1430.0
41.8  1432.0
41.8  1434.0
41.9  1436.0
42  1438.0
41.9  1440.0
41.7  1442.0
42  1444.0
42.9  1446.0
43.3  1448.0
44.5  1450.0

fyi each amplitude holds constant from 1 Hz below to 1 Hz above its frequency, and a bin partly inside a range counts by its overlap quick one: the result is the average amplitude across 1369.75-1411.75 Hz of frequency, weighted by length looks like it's 35.4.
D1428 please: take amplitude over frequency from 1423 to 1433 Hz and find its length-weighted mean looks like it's 40.3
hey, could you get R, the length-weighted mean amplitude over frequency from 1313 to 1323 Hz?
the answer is 33.2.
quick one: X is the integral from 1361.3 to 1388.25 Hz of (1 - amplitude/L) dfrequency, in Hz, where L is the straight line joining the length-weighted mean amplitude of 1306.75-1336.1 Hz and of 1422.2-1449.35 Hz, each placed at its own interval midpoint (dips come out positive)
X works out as 8.6 Hz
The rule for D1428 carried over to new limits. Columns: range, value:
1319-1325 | 33.4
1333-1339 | 33.9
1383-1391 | 36.3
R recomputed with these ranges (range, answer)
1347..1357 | 22.4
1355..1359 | 17.6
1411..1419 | 40.9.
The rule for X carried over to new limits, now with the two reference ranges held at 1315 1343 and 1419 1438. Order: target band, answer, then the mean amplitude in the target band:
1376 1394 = 1.5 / 34.5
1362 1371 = 4.8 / 17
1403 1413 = -0.4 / 40.9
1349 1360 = 4.8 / 19.9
